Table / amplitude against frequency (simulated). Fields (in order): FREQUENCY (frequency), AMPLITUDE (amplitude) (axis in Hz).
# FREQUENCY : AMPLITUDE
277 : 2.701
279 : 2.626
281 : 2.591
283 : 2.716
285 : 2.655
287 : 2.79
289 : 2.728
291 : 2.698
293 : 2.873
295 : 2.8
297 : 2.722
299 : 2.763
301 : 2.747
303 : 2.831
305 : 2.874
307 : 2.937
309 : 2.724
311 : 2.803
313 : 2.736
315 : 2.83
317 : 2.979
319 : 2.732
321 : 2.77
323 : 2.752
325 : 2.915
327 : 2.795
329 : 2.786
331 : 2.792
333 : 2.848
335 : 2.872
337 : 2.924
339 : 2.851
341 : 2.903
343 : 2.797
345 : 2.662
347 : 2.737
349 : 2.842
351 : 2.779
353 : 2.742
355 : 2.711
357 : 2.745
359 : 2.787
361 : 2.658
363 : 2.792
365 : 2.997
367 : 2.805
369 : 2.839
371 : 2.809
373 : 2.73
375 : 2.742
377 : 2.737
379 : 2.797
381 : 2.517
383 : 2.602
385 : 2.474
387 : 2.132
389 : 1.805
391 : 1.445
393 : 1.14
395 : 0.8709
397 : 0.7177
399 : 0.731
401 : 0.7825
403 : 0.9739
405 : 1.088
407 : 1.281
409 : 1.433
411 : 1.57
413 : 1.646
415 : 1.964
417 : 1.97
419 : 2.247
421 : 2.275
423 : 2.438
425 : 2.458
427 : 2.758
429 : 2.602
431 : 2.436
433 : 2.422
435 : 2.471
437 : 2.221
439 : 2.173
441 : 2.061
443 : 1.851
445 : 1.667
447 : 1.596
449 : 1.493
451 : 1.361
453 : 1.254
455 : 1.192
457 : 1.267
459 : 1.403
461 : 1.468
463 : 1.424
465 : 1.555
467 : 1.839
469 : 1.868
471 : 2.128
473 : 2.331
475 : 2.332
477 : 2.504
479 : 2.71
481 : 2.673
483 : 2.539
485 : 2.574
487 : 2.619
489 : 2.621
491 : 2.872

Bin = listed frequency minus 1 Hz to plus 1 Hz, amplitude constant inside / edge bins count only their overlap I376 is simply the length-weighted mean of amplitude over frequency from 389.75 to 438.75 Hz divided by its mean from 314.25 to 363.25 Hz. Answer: 0.6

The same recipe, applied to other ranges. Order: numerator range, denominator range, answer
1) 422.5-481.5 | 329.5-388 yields 0.72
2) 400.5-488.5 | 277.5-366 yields 0.70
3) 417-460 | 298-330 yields 0.71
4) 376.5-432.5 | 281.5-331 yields 0.66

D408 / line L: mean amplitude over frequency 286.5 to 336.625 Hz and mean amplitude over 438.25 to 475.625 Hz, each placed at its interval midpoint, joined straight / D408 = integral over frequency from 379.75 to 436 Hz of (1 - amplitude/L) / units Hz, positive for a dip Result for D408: 5.7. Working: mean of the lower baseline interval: 2.81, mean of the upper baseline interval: 1.69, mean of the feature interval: 1.83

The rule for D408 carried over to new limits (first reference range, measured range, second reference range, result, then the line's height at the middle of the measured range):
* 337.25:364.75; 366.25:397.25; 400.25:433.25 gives 2.2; 2.37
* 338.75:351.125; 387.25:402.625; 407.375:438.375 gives 8.2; 2.4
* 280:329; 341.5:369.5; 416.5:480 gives -3.1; 2.5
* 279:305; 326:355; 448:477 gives -4.4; 2.44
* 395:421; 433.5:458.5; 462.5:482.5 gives 1.3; 1.84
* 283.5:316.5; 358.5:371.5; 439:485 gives -2.1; 2.42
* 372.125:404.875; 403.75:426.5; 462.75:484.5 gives 0.9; 1.93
